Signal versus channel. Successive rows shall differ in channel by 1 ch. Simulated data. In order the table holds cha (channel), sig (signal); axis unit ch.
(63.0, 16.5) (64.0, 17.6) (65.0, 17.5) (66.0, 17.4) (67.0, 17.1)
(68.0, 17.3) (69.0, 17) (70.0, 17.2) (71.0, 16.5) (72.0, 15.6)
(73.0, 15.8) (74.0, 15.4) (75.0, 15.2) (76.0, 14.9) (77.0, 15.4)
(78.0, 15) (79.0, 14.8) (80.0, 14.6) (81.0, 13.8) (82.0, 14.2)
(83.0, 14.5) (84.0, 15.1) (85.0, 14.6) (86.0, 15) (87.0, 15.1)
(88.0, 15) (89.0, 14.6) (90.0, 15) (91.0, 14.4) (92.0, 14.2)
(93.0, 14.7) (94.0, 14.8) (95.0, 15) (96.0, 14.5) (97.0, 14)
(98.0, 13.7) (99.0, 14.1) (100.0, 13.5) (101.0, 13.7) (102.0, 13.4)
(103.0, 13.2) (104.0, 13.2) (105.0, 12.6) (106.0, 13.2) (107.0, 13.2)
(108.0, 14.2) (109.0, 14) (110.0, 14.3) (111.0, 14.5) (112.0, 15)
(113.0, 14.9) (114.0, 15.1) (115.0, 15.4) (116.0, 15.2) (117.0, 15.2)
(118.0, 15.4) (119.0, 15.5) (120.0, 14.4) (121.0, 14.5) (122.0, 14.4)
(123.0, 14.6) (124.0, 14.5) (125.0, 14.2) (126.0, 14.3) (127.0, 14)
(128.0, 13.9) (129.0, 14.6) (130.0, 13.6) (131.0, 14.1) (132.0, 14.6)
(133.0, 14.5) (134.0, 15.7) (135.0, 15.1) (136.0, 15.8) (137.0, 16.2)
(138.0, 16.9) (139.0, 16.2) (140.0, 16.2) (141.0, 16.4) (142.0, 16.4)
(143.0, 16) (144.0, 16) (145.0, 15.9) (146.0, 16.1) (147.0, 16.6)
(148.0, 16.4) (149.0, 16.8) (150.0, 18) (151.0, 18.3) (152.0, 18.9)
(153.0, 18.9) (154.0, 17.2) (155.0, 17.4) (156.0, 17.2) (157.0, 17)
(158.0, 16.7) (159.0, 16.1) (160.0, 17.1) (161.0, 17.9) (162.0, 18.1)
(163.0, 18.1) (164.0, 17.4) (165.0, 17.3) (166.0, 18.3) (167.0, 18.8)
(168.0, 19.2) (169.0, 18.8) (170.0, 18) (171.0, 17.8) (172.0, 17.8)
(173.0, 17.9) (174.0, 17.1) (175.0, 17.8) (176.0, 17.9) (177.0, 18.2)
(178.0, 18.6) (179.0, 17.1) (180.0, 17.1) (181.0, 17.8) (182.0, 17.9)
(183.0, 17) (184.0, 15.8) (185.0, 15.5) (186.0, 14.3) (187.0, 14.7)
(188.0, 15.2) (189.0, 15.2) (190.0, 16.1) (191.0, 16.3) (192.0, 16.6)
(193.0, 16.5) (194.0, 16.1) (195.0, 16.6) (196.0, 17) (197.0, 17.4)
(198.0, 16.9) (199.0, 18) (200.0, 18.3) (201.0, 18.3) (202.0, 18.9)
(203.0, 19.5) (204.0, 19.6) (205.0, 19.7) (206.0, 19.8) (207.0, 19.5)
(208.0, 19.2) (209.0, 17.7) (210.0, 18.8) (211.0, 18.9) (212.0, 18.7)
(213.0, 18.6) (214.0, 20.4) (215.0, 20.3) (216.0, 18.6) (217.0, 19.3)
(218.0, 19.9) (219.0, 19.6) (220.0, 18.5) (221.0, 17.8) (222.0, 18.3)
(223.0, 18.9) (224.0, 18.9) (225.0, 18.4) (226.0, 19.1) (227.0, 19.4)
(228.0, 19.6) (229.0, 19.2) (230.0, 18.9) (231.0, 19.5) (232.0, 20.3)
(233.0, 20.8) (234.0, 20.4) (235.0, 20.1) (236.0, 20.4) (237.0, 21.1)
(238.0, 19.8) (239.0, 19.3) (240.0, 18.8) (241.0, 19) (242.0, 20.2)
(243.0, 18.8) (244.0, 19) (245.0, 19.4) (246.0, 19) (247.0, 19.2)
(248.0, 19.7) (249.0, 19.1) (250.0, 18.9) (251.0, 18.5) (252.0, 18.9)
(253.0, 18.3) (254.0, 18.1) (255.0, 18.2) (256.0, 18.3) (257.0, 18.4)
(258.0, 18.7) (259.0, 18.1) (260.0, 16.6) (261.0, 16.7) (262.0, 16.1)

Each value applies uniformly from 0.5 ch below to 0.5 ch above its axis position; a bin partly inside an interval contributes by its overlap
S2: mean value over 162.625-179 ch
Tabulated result 18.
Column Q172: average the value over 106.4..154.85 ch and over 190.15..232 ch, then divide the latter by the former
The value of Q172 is 1.2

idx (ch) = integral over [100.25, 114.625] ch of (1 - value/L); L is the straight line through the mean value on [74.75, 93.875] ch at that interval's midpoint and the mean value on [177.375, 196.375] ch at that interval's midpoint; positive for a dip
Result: 1.16 ch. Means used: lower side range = 14.7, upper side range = 16.4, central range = 13.9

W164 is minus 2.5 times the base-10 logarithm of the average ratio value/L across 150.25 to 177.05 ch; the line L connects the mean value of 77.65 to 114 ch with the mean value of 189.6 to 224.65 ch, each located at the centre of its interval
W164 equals -0.07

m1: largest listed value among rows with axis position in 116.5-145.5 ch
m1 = 16.9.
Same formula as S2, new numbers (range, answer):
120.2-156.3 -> 15.8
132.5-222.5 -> 17.5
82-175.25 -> 15.6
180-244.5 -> 18.4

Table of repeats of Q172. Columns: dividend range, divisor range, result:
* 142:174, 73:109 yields 1.22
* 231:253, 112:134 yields 1.33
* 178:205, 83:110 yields 1.20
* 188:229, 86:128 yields 1.28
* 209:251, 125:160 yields 1.20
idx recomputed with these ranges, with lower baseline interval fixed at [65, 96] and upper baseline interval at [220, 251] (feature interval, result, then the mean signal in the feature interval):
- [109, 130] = 2.16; 14.7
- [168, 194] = 1.41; 16.9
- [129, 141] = 0.99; 15.4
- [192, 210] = 0.30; 18.1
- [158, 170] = -0.26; 17.9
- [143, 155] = -0.03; 17.2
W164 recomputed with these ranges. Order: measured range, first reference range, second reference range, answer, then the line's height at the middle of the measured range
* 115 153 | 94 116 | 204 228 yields -0.01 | 15.4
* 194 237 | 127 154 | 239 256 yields -0.05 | 18.1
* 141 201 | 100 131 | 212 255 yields -0.04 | 16.6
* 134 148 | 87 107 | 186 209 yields -0.04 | 15.5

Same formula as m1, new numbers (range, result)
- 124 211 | 19.8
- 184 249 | 21.1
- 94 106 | 15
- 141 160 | 18.9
